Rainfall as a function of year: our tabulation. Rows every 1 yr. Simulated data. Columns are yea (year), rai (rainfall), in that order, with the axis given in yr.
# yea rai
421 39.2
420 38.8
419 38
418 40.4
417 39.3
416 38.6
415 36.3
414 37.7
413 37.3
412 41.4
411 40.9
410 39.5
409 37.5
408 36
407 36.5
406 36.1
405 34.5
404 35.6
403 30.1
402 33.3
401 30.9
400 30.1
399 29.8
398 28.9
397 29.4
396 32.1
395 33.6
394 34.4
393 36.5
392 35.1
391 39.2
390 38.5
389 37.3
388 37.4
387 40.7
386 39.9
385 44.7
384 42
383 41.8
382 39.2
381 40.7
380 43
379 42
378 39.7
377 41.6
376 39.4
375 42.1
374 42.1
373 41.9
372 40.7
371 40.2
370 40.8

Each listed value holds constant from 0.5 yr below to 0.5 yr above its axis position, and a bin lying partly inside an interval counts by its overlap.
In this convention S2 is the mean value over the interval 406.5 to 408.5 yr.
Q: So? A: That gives 36.2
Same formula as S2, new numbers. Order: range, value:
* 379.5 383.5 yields 41.2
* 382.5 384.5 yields 41.9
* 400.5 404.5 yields 32.5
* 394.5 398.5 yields 31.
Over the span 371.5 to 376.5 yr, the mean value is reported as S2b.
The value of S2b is 41.2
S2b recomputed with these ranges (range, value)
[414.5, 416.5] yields 37.5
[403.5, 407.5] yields 35.7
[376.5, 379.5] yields 41.1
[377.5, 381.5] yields 41.4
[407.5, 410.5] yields 37.7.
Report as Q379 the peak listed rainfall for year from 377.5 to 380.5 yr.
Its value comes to 43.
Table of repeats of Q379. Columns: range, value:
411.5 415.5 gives 41.4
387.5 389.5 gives 37.4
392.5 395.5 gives 36.5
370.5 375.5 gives 42.1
